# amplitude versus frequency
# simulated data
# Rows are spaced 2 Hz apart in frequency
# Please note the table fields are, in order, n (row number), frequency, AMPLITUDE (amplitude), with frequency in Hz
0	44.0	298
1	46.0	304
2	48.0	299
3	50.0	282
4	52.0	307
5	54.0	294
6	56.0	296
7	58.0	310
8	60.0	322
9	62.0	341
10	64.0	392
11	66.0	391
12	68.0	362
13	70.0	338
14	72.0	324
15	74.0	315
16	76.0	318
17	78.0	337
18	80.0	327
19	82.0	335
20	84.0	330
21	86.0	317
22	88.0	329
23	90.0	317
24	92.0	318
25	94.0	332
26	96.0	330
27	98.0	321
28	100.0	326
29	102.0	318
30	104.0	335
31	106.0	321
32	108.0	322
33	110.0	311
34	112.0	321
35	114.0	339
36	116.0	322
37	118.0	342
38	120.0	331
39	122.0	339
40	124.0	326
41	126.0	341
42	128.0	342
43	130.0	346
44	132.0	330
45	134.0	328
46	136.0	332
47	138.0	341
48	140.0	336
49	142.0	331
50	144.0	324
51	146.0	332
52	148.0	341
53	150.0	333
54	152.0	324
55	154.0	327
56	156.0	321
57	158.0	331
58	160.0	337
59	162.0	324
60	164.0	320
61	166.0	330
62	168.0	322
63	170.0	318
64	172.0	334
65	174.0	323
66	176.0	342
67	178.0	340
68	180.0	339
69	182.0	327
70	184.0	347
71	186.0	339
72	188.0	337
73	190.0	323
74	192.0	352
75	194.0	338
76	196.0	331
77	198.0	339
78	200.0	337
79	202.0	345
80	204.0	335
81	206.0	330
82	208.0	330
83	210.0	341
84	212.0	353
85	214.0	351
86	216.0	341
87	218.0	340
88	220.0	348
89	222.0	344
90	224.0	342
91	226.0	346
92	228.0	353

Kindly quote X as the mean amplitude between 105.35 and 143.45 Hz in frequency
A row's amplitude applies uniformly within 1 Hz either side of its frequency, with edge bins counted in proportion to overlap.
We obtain 332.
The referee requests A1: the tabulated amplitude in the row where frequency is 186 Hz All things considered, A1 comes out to 339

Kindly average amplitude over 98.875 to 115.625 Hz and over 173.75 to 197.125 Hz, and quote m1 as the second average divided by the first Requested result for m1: 1.0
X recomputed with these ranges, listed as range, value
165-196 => 334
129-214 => 334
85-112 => 323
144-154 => 331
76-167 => 329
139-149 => 333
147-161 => 331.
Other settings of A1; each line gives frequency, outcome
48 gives 299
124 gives 326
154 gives 327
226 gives 346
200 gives 337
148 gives 341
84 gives 330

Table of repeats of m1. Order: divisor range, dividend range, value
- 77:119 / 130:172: 1.01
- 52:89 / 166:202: 1.01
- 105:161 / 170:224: 1.02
